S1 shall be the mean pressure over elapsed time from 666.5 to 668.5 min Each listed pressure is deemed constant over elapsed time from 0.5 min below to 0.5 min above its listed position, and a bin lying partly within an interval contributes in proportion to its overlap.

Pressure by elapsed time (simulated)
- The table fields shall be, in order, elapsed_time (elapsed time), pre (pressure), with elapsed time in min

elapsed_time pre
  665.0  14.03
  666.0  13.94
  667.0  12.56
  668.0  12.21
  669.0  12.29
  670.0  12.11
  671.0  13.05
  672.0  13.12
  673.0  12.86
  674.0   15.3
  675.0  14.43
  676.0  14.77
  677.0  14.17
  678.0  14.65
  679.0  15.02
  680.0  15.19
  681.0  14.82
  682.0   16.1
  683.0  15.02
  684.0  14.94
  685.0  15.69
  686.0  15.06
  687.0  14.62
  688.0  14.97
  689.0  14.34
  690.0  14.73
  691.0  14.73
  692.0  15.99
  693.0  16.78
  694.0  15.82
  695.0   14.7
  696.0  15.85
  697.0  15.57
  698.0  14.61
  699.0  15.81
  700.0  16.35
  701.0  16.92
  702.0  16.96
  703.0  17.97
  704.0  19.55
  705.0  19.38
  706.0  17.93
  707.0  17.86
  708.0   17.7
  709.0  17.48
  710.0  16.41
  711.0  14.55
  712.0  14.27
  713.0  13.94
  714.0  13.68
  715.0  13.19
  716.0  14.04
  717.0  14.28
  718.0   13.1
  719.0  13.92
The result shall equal 12.4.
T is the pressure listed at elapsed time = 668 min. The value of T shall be 12.21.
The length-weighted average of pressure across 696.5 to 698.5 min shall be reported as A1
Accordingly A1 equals 15.1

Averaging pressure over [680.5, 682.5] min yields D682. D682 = 15.5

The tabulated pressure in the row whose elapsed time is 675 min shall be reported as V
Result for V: 14.43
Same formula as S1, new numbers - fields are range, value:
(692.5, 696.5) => 15.8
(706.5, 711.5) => 16.8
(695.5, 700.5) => 15.6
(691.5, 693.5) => 16.4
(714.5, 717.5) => 13.8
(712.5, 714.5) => 13.8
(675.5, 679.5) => 14.7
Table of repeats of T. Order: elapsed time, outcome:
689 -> 14.34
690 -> 14.73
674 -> 15.3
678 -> 14.65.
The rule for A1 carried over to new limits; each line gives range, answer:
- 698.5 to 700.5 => 16.1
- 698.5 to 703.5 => 16.8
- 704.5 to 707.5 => 18.4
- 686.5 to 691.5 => 14.7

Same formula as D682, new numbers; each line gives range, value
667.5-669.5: 12.2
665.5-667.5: 13.2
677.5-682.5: 15.2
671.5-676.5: 14.1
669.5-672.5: 12.8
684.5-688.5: 15.1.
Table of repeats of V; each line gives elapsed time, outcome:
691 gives 14.73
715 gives 13.19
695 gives 14.7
